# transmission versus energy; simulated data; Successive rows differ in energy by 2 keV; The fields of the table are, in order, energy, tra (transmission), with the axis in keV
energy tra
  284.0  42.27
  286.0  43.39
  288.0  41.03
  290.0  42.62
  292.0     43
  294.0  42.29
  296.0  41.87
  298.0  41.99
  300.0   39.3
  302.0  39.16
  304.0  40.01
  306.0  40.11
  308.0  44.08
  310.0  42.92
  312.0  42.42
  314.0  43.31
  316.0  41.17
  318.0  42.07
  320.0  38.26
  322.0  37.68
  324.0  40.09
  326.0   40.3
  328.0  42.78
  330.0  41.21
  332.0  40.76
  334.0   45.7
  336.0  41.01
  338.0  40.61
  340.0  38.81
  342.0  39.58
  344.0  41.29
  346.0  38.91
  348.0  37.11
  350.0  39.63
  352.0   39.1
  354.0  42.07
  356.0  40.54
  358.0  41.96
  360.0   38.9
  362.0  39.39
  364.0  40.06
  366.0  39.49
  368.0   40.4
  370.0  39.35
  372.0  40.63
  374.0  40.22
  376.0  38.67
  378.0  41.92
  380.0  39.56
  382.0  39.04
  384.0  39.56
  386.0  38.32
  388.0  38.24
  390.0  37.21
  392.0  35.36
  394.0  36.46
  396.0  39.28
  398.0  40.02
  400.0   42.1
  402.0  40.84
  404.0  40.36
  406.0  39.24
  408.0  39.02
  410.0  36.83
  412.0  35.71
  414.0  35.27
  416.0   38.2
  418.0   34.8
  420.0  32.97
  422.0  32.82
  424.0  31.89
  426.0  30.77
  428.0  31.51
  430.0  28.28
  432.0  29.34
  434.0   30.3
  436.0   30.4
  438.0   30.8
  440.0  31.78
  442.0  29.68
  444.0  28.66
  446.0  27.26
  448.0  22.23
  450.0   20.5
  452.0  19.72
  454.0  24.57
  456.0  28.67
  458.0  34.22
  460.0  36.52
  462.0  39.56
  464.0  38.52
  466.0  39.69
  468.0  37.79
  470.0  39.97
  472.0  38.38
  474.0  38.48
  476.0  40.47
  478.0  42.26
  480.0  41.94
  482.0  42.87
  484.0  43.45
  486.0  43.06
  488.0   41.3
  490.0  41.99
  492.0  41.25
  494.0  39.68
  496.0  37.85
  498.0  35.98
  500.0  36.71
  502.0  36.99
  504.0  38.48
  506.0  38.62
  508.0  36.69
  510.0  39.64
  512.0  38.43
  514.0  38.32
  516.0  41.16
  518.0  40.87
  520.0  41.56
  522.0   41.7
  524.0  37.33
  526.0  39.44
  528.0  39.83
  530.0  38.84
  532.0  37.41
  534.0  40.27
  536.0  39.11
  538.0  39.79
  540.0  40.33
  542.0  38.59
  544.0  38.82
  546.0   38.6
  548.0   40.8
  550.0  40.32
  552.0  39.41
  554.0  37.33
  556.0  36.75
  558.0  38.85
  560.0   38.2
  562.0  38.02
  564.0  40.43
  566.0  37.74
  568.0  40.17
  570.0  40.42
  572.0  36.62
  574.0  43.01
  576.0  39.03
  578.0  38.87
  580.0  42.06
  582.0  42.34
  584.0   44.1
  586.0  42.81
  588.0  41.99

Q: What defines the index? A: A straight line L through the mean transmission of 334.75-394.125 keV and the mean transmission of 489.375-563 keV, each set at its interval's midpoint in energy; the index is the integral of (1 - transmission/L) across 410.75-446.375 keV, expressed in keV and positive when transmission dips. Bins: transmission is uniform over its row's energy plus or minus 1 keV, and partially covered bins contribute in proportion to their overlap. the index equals 6.8 keV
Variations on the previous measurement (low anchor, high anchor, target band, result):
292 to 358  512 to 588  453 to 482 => 1.97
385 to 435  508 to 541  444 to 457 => 4.53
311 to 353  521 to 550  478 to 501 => -0.57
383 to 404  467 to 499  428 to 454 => 7.99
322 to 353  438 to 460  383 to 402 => -2.64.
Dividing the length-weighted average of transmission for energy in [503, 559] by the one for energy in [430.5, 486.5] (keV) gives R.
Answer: 1.16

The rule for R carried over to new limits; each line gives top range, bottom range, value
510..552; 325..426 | 1.02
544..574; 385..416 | 1.02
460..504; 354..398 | 1.01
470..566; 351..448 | 1.08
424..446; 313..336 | 0.73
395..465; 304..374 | 0.81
